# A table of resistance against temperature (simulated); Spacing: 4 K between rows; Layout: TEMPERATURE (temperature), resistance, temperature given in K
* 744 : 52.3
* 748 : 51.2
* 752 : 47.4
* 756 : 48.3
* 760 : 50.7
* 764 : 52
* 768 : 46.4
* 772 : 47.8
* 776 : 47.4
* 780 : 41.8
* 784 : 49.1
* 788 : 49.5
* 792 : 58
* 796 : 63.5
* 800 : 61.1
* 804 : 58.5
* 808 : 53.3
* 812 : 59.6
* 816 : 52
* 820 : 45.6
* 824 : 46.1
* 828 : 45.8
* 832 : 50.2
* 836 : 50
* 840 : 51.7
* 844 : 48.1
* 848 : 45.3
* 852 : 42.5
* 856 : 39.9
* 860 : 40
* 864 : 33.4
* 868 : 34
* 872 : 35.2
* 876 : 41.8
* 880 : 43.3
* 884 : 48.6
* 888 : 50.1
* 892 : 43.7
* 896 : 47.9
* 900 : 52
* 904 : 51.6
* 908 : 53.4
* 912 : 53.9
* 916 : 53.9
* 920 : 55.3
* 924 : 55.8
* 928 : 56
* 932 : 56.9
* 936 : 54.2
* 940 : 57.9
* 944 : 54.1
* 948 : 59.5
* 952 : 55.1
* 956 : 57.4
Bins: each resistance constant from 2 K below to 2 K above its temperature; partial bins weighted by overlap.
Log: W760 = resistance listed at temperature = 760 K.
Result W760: 50.7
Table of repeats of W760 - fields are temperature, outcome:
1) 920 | 55.3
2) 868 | 34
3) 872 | 35.2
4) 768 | 46.4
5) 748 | 51.2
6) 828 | 45.8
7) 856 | 39.9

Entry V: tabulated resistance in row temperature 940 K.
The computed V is 57.9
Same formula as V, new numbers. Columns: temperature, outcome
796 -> 63.5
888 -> 50.1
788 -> 49.5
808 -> 53.3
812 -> 59.6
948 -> 59.5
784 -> 49.1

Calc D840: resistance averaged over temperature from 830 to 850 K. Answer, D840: 49.1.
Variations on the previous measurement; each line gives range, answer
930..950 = 56.5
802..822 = 53.8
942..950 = 56.8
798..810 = 57.6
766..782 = 45.8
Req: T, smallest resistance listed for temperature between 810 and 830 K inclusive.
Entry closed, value 45.6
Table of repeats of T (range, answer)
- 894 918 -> 47.9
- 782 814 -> 49.1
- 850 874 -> 33.4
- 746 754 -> 47.4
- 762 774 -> 46.4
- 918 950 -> 54.1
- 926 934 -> 56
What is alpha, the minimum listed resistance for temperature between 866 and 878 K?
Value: 34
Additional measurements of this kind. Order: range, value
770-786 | 41.8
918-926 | 55.3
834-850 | 45.3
